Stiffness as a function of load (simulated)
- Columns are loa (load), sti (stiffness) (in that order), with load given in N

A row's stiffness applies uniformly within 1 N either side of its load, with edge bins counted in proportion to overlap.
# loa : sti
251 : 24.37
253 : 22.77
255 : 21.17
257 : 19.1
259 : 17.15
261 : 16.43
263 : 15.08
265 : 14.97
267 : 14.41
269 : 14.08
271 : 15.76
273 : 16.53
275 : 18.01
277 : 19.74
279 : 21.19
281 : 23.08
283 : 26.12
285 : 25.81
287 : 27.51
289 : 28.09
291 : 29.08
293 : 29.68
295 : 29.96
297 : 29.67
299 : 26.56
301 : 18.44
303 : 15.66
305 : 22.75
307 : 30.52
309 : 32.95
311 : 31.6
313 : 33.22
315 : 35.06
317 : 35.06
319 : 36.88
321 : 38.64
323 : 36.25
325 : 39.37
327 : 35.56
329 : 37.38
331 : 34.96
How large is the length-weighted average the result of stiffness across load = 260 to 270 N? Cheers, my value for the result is 15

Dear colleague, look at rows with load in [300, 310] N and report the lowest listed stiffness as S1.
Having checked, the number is 15.66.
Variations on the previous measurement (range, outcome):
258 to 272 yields 14.08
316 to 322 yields 35.06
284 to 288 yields 25.81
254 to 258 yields 19.1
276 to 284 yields 19.74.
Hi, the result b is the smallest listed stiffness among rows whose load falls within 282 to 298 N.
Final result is 25.81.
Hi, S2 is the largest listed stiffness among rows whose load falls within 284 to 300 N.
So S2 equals 29.96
